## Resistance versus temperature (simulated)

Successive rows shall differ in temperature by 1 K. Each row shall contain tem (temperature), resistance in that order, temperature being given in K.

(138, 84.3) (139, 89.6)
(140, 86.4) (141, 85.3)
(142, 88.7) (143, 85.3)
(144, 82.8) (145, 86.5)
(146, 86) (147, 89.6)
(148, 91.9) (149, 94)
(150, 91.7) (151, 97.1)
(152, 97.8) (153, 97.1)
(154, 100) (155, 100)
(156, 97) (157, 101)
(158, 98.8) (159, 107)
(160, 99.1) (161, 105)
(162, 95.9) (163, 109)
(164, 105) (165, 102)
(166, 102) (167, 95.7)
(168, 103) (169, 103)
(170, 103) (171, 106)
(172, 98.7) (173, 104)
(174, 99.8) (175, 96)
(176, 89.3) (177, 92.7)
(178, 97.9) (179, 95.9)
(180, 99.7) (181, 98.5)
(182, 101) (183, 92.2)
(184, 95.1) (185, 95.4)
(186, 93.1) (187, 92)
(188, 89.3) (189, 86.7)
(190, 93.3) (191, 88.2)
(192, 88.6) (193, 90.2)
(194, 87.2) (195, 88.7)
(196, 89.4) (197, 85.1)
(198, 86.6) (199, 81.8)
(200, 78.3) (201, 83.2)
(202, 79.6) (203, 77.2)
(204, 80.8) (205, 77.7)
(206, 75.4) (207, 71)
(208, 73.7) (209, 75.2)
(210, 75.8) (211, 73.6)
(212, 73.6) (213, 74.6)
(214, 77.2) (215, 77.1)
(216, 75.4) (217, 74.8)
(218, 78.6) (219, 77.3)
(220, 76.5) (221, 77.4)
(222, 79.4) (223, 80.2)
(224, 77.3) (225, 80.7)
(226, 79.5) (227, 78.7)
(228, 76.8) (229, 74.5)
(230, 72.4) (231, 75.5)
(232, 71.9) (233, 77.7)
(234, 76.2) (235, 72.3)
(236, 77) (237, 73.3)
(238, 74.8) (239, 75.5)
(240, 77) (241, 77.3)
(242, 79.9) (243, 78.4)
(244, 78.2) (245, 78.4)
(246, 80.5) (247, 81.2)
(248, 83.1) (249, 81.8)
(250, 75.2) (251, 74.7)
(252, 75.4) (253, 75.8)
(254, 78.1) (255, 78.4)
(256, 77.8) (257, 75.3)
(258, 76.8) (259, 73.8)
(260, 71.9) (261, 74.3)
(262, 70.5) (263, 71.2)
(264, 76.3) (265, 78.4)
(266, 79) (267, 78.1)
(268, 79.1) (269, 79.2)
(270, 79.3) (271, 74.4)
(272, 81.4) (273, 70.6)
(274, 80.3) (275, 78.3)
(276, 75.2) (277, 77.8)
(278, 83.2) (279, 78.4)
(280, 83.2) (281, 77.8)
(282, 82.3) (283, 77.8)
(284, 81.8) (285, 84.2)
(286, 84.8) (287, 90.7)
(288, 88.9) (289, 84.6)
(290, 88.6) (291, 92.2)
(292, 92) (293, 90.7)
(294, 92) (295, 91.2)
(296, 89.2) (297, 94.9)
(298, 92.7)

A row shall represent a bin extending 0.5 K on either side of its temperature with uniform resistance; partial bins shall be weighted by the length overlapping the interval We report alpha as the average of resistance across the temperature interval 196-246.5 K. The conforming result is 77.3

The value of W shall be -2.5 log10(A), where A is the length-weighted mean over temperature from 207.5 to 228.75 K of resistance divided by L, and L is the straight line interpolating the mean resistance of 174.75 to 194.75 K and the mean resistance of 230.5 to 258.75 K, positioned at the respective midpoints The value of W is 0.10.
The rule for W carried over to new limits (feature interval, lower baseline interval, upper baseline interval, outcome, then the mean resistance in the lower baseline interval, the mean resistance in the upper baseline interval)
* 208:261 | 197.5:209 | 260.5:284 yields 0.02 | 78.5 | 77.7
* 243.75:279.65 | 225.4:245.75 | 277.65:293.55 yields 0.05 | 76.3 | 85.1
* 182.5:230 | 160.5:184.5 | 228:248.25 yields 0.08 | 99.6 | 76.7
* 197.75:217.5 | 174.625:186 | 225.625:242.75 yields 0.12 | 95.7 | 75.9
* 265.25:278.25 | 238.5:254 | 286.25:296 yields 0.09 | 78.2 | 89.9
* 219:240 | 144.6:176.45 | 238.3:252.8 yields 0.08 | 98.6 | 78.2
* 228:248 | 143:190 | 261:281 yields 0.09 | 96.9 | 77.5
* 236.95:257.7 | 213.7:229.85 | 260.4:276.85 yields -0.01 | 77.5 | 76.6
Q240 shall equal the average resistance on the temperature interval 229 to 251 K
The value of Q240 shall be 76.9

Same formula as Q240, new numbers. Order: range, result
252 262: 75.5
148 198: 96.5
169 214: 88.1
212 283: 77.1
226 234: 75.7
